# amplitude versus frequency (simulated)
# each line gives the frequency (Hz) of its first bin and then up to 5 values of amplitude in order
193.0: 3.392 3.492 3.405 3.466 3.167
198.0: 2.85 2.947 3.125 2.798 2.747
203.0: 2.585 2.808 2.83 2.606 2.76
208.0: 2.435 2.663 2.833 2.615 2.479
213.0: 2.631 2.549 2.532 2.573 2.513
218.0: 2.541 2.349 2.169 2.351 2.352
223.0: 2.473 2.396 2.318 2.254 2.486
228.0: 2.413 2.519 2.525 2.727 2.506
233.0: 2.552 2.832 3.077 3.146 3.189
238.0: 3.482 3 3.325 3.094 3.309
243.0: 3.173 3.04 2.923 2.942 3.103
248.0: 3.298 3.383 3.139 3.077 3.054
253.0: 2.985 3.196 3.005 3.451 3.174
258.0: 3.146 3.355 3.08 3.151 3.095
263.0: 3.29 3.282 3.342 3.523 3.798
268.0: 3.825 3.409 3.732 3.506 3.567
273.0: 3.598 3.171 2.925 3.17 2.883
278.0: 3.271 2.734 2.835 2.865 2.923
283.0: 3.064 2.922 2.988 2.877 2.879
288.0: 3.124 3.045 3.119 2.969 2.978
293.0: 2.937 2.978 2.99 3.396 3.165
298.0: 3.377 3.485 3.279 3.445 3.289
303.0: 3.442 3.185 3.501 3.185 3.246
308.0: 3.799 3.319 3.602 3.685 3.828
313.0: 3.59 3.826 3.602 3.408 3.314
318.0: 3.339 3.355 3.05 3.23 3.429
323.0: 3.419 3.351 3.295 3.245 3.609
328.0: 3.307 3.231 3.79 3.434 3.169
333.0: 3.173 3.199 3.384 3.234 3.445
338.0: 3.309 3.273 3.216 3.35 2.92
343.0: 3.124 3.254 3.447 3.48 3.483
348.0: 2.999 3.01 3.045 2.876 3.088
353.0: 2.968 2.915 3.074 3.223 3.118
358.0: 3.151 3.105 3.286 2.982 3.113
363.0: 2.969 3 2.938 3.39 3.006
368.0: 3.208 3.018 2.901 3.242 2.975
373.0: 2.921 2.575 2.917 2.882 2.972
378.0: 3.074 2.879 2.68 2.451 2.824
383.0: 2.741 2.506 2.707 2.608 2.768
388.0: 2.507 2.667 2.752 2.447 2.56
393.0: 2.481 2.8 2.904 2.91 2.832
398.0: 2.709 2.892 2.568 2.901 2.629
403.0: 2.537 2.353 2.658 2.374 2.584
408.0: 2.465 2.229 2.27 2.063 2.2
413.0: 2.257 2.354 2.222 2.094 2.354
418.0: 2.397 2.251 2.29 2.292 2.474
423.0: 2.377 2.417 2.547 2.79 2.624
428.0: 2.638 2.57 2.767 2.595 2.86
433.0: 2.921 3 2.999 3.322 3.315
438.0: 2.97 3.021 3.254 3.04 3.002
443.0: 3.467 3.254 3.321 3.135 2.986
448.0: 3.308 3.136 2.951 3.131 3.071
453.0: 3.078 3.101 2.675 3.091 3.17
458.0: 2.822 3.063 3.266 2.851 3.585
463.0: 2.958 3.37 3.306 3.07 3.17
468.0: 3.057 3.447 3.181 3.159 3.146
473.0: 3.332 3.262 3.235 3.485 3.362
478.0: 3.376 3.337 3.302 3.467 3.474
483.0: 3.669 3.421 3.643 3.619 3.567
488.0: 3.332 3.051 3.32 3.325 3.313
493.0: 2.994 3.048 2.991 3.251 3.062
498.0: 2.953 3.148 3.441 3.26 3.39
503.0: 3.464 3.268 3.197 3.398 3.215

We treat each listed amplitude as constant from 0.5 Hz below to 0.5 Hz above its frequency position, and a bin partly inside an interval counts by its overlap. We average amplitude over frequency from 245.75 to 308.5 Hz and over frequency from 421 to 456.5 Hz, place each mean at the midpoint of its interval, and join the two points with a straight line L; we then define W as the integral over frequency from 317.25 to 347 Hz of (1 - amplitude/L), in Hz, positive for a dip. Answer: -1.9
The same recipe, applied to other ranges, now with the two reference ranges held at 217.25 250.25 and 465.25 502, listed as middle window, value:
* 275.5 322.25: -4.9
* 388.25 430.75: 8.5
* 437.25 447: 0.1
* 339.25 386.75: 0.5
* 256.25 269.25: -2.2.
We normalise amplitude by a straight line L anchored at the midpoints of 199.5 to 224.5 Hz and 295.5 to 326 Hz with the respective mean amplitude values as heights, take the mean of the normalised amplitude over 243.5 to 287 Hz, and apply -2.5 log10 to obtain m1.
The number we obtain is -0.055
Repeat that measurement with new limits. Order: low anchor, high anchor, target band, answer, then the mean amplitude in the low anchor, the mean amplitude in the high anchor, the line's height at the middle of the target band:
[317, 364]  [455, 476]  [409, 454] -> 0.16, 3.23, 3.17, 3.19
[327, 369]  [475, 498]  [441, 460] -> 0.06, 3.19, 3.33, 3.29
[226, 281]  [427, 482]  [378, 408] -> 0.17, 3.12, 3.12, 3.12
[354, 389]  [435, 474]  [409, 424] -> 0.31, 2.93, 3.15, 3.05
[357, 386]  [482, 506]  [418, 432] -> 0.22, 2.94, 3.3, 3.1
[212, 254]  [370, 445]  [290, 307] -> -0.17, 2.79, 2.69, 2.75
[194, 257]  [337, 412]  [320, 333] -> -0.17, 2.83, 2.88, 2.86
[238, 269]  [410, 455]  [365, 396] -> 0.03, 3.23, 2.77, 2.9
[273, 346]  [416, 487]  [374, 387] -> 0.14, 3.26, 3.05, 3.15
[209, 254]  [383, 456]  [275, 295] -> -0.08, 2.78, 2.72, 2.76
